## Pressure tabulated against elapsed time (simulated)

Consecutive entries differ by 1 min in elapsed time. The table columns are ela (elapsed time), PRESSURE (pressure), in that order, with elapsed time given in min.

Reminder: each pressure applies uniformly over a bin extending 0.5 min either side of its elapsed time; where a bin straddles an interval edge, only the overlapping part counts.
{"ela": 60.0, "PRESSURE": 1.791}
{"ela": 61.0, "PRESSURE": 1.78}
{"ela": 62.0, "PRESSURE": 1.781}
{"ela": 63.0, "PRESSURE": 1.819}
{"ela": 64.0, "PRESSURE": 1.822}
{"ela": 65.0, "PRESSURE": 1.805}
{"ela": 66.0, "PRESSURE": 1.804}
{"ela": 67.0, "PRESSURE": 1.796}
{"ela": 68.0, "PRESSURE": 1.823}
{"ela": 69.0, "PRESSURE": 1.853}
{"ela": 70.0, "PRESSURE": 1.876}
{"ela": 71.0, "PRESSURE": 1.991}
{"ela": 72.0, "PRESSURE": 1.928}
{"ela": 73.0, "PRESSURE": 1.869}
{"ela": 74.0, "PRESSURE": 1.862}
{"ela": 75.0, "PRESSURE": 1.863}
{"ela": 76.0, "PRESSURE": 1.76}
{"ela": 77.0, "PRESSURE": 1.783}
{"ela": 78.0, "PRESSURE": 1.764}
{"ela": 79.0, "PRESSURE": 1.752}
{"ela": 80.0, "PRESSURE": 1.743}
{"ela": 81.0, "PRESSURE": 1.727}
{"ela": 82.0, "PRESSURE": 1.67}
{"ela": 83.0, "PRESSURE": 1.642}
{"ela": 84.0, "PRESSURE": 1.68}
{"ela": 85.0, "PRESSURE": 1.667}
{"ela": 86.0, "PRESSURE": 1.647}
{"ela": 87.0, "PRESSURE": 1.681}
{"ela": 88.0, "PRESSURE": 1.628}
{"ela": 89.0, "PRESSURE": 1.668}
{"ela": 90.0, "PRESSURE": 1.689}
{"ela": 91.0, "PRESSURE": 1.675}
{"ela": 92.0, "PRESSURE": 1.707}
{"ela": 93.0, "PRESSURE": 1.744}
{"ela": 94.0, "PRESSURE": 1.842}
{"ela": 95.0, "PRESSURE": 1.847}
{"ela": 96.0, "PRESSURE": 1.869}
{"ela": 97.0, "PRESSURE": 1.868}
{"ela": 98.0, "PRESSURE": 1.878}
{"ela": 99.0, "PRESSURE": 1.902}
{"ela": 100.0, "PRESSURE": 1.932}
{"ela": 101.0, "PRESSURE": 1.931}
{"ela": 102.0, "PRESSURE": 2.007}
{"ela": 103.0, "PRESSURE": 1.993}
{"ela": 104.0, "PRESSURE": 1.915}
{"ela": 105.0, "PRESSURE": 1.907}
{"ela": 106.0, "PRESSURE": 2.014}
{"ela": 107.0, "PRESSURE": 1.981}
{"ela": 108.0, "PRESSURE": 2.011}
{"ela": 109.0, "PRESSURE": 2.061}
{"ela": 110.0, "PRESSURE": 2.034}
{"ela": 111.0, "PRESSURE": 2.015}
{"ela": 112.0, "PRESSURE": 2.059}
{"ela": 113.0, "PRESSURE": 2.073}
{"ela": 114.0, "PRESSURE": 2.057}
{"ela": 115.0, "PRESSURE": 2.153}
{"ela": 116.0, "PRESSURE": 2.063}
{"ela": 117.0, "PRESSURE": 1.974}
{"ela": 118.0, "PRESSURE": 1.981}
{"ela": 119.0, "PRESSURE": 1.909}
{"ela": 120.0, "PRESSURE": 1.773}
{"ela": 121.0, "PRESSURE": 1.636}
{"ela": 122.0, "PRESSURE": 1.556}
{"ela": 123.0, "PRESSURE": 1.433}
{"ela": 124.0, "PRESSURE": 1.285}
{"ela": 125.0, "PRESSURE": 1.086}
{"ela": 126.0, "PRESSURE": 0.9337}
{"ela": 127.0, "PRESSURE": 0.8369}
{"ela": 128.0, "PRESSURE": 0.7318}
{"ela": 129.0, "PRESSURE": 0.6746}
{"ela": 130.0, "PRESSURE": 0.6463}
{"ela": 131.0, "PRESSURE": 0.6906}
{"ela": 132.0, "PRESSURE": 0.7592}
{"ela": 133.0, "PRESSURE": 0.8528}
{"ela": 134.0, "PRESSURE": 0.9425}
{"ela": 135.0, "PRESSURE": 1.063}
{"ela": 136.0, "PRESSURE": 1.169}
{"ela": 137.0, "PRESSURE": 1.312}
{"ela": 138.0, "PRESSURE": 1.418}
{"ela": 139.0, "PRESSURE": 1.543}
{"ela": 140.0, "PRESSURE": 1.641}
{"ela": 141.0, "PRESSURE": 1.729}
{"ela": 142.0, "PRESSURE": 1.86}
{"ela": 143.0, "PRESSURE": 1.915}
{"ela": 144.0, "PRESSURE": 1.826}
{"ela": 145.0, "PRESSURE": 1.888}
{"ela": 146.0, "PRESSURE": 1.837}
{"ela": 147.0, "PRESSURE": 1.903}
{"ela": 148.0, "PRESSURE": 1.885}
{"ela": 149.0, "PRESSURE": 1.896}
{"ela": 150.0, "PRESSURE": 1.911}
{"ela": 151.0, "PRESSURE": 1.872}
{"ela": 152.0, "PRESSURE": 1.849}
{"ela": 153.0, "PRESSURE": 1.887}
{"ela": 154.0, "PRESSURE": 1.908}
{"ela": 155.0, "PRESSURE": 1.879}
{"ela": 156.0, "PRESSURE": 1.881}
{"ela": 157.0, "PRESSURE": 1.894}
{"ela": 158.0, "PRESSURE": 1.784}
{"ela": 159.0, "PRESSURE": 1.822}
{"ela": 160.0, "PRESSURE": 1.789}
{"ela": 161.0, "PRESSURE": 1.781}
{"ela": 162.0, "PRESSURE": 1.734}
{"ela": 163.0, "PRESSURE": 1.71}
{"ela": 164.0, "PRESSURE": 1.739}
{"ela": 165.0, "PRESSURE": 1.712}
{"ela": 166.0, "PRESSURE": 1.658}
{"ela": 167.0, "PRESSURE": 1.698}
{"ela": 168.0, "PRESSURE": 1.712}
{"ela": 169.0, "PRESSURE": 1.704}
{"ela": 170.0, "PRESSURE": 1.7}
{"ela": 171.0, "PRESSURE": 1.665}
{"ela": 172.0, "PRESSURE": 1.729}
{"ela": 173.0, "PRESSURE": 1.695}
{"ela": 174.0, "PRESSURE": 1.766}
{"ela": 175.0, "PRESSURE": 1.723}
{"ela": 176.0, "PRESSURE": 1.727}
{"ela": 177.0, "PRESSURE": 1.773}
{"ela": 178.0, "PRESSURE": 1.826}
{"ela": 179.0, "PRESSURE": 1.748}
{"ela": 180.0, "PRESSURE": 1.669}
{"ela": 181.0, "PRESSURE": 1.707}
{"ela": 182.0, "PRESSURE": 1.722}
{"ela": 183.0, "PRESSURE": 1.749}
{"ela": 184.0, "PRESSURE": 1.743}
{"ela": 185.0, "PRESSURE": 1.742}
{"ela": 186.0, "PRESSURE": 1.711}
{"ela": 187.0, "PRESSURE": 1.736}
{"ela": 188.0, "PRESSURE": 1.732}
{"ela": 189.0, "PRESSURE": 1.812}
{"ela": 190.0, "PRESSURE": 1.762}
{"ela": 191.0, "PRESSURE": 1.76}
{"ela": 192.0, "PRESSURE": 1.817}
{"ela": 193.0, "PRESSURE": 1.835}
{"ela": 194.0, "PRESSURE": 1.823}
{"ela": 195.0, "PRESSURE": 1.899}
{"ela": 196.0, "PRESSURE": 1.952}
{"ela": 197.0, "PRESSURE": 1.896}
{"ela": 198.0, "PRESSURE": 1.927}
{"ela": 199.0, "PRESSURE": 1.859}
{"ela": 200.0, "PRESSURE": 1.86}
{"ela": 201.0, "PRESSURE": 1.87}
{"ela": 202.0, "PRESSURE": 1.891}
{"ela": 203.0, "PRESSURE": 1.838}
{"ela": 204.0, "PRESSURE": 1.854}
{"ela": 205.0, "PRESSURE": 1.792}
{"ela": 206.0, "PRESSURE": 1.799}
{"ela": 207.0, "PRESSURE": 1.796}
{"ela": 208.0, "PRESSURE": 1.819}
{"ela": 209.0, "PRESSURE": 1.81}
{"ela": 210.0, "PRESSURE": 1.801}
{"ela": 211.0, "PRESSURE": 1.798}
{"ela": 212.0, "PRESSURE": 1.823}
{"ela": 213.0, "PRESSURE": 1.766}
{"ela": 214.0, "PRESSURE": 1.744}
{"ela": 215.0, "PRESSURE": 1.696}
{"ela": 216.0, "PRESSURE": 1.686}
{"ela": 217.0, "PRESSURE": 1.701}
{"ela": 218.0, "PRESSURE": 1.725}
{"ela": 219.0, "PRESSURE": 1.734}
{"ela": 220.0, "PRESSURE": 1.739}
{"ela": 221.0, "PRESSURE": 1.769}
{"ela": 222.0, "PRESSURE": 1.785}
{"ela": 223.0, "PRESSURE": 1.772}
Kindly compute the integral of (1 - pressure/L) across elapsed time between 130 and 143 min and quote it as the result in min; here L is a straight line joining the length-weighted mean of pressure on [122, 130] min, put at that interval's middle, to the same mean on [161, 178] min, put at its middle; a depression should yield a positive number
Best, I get -0.57 min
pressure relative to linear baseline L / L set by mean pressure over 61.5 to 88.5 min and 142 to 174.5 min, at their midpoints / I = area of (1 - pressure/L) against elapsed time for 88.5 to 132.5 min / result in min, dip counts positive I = 2.7 min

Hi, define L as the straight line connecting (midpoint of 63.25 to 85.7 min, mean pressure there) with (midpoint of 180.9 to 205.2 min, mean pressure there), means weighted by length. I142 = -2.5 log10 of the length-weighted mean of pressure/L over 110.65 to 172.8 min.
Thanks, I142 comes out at 0.12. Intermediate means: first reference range 1.79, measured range 1.61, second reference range 1.81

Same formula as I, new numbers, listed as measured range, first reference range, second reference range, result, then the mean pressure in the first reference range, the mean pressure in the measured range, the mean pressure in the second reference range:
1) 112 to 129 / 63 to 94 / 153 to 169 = 1.9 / 1.77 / 1.58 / 1.78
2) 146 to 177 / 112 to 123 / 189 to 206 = 1.4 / 1.9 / 1.79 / 1.85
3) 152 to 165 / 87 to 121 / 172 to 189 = -0.2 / 1.91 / 1.81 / 1.74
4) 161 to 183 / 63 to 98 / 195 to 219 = 1.0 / 1.78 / 1.72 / 1.81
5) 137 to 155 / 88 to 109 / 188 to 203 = 0.6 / 1.87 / 1.8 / 1.85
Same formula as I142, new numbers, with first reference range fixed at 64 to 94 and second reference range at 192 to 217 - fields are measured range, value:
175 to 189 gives 0.04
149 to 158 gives -0.05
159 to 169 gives 0.05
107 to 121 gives -0.12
